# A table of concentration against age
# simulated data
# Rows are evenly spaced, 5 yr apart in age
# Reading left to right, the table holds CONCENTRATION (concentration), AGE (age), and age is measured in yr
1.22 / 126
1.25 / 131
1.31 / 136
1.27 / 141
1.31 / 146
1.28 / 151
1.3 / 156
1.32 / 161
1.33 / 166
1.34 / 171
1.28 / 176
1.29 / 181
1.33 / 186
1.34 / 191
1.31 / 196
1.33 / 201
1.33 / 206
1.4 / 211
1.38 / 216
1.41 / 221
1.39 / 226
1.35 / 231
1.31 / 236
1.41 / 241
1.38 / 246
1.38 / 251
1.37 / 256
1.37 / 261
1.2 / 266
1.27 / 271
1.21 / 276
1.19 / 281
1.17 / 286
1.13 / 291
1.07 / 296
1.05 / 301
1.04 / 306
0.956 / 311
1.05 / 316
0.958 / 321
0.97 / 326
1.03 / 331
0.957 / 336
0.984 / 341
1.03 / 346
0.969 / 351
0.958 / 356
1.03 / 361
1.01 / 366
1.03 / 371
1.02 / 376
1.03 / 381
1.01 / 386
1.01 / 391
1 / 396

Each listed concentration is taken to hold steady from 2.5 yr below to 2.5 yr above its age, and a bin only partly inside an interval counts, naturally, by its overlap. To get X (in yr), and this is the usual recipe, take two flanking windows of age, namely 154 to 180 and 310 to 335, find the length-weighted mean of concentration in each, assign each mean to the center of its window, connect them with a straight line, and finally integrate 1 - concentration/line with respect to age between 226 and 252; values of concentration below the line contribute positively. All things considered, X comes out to -4.5 yr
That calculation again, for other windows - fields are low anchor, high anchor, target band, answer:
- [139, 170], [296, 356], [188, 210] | -1.9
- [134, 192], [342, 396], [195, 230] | -3.7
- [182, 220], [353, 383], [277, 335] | 4.1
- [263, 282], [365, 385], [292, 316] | 2.6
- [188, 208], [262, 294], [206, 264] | -4.8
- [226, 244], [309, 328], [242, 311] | -2.1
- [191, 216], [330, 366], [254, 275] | -1.7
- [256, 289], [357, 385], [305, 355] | 5.4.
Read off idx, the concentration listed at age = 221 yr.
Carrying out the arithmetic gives 1.41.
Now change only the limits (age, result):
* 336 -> 0.957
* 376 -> 1.02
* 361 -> 1.03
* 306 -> 1.04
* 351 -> 0.969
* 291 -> 1.13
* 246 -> 1.38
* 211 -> 1.4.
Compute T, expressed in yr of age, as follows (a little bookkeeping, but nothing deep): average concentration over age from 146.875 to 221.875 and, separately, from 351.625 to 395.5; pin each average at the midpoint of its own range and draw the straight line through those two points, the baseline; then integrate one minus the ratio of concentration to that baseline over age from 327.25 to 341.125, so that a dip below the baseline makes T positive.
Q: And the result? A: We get 1.1 yr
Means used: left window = 1.33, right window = 1.01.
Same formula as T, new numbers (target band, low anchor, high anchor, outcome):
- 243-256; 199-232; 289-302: -1.4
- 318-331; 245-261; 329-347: 0.9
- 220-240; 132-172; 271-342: -3.1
